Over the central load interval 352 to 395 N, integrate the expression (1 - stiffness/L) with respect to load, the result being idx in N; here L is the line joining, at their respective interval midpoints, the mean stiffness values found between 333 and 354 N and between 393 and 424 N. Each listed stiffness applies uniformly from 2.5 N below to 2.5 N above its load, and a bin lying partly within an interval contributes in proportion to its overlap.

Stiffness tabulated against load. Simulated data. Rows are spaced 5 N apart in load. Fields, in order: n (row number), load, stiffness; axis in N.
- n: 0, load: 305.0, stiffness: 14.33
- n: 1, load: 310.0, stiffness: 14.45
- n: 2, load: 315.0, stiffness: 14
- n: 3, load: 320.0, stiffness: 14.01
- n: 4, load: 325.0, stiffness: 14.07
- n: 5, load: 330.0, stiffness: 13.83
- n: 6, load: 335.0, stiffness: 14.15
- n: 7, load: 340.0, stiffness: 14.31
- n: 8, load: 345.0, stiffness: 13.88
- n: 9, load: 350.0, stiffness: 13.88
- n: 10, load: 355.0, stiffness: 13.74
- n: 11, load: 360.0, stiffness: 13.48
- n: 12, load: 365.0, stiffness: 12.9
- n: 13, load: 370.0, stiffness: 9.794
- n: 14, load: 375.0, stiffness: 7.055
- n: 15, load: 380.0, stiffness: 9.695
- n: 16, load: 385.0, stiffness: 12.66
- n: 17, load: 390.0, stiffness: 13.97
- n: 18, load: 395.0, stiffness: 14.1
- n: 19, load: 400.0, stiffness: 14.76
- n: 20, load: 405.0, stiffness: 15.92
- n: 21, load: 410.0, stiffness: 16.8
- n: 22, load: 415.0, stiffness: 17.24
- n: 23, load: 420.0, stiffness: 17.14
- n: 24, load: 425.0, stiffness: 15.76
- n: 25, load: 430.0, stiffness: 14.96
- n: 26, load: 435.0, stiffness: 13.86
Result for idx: 8.9 N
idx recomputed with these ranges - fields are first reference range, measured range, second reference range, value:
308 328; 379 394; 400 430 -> 3.0 N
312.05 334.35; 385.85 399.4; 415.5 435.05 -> 1.1 N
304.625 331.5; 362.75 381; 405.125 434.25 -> 6.4 N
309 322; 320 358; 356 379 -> -4.0 N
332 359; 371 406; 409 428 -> 7.4 N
